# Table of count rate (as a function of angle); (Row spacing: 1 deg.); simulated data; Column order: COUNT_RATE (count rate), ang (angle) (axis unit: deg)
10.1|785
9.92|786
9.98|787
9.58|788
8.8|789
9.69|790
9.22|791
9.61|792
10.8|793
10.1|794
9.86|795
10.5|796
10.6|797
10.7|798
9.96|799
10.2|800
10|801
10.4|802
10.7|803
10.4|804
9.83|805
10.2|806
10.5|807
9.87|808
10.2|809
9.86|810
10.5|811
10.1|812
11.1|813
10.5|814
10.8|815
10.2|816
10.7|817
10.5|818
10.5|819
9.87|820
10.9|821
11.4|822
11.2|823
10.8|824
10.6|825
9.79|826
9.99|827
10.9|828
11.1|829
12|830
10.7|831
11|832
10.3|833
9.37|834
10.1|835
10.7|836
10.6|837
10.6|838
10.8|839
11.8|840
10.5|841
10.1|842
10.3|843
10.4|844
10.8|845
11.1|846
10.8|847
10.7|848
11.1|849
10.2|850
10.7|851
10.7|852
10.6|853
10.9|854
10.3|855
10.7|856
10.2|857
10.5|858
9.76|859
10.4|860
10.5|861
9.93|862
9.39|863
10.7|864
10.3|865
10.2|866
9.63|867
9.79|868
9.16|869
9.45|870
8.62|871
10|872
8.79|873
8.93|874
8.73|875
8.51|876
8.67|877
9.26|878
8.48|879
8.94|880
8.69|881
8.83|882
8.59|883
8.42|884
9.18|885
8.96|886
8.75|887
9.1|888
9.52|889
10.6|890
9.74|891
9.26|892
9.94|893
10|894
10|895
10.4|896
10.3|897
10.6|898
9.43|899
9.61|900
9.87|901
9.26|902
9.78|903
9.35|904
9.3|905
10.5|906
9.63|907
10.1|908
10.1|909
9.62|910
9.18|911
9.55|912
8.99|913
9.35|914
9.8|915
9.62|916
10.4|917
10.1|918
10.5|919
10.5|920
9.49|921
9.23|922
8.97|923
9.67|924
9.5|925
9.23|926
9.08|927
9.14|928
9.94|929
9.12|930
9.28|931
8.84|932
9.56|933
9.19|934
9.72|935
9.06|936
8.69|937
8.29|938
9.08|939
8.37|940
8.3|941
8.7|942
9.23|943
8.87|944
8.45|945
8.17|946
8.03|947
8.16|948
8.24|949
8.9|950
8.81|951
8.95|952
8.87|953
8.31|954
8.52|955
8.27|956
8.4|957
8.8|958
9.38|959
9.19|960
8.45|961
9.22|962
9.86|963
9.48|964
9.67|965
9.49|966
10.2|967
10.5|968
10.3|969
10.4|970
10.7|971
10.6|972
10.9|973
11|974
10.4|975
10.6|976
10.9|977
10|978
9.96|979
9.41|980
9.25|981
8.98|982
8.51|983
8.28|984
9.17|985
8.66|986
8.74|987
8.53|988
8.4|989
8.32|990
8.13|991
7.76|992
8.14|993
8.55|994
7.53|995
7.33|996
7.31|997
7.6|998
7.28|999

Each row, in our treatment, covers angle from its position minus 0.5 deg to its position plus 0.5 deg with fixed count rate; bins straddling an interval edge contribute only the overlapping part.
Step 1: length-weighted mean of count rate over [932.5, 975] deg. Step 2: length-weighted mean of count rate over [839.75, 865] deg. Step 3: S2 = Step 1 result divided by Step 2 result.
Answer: 0.87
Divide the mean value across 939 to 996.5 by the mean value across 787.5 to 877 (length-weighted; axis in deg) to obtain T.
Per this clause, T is 0.9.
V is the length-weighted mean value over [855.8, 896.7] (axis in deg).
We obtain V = 9.5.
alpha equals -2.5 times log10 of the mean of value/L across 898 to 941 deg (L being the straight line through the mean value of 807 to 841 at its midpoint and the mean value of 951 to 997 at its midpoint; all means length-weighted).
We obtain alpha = 0.03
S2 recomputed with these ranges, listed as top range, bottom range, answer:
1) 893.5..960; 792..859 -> 0.88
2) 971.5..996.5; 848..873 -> 0.90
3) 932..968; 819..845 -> 0.84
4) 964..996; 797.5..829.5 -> 0.90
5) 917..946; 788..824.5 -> 0.90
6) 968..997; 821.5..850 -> 0.87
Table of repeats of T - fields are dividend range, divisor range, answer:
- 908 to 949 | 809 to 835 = 0.87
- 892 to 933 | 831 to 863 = 0.92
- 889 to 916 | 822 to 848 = 0.92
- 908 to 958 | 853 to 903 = 0.95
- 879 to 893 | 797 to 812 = 0.89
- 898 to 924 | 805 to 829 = 0.93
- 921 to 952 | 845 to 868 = 0.86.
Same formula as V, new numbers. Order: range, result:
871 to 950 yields 9.29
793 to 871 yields 10.4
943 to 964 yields 8.72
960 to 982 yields 10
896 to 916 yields 9.72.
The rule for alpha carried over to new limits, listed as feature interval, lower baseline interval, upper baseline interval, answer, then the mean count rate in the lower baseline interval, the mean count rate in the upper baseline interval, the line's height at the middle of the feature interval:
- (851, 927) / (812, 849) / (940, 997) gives 0.04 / 10.7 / 9.07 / 9.98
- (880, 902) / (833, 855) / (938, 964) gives 0.03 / 10.6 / 8.71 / 9.77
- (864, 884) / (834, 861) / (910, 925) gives 0.12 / 10.6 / 9.66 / 10.2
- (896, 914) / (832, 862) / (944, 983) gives 0.03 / 10.5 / 9.4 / 9.97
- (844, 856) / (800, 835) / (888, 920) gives -0.05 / 10.5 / 9.82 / 10.2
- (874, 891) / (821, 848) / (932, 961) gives 0.10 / 10.7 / 8.73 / 9.85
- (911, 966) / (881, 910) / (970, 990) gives 0.06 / 9.6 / 9.62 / 9.61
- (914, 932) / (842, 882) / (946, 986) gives 0.00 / 9.91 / 9.39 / 9.6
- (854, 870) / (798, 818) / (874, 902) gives -0.05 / 10.3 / 9.34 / 9.66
